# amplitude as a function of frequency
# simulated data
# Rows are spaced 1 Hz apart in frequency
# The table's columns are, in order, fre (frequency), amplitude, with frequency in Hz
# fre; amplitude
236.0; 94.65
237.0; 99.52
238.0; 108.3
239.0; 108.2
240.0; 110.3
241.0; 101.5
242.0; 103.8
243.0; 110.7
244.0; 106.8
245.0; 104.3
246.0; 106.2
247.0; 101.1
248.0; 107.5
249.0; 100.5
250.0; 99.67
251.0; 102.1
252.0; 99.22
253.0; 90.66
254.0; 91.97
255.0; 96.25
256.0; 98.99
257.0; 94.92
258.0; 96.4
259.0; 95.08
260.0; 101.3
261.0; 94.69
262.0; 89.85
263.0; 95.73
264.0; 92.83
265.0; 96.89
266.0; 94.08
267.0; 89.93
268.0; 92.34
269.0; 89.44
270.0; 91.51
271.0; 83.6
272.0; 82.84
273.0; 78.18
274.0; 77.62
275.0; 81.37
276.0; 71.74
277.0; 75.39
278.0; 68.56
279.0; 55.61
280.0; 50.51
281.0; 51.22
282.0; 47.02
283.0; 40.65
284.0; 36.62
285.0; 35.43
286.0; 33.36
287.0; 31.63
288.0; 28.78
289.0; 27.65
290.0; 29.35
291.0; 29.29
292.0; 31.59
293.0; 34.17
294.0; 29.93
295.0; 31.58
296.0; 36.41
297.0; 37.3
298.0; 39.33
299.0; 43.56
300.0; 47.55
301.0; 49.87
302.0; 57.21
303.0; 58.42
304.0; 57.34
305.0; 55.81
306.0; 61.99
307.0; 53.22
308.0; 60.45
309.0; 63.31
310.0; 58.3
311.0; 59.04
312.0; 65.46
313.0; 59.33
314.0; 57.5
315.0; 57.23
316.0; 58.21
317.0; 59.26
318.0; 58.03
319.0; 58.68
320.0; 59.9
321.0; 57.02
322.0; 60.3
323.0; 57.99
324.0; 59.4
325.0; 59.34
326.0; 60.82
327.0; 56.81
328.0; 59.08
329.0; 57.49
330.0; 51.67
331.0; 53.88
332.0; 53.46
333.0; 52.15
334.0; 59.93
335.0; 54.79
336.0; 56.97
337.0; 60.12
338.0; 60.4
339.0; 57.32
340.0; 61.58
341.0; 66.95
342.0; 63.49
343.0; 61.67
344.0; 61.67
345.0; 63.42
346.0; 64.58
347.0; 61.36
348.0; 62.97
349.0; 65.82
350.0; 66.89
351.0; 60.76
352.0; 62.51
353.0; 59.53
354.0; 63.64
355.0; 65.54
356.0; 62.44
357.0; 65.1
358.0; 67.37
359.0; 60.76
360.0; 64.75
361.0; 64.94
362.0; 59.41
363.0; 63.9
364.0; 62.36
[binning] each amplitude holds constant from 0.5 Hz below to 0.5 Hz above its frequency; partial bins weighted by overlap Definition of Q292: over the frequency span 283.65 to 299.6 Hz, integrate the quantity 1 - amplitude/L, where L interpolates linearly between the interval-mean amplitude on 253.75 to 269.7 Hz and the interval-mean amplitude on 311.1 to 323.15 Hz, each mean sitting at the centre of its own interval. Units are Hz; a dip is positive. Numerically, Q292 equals 8.8 Hz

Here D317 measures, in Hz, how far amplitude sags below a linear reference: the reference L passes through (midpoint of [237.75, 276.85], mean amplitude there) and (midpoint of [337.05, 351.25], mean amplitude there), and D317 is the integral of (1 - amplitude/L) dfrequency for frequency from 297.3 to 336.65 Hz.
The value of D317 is 8.7 Hz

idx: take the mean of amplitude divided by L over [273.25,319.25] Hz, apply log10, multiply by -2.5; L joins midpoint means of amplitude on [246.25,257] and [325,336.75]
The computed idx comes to 0.42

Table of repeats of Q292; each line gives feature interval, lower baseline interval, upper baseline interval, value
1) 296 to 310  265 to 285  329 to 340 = 2.6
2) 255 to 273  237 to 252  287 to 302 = -3.5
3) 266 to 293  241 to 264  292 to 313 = 6.0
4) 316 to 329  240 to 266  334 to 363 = 2.4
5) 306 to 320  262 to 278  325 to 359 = 2.3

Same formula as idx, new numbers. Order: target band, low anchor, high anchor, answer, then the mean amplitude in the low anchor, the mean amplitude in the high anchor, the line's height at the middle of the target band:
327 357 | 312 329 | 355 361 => 0.03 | 58.8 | 64.3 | 62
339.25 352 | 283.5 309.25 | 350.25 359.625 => -0.06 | 42.1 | 63.2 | 59.8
